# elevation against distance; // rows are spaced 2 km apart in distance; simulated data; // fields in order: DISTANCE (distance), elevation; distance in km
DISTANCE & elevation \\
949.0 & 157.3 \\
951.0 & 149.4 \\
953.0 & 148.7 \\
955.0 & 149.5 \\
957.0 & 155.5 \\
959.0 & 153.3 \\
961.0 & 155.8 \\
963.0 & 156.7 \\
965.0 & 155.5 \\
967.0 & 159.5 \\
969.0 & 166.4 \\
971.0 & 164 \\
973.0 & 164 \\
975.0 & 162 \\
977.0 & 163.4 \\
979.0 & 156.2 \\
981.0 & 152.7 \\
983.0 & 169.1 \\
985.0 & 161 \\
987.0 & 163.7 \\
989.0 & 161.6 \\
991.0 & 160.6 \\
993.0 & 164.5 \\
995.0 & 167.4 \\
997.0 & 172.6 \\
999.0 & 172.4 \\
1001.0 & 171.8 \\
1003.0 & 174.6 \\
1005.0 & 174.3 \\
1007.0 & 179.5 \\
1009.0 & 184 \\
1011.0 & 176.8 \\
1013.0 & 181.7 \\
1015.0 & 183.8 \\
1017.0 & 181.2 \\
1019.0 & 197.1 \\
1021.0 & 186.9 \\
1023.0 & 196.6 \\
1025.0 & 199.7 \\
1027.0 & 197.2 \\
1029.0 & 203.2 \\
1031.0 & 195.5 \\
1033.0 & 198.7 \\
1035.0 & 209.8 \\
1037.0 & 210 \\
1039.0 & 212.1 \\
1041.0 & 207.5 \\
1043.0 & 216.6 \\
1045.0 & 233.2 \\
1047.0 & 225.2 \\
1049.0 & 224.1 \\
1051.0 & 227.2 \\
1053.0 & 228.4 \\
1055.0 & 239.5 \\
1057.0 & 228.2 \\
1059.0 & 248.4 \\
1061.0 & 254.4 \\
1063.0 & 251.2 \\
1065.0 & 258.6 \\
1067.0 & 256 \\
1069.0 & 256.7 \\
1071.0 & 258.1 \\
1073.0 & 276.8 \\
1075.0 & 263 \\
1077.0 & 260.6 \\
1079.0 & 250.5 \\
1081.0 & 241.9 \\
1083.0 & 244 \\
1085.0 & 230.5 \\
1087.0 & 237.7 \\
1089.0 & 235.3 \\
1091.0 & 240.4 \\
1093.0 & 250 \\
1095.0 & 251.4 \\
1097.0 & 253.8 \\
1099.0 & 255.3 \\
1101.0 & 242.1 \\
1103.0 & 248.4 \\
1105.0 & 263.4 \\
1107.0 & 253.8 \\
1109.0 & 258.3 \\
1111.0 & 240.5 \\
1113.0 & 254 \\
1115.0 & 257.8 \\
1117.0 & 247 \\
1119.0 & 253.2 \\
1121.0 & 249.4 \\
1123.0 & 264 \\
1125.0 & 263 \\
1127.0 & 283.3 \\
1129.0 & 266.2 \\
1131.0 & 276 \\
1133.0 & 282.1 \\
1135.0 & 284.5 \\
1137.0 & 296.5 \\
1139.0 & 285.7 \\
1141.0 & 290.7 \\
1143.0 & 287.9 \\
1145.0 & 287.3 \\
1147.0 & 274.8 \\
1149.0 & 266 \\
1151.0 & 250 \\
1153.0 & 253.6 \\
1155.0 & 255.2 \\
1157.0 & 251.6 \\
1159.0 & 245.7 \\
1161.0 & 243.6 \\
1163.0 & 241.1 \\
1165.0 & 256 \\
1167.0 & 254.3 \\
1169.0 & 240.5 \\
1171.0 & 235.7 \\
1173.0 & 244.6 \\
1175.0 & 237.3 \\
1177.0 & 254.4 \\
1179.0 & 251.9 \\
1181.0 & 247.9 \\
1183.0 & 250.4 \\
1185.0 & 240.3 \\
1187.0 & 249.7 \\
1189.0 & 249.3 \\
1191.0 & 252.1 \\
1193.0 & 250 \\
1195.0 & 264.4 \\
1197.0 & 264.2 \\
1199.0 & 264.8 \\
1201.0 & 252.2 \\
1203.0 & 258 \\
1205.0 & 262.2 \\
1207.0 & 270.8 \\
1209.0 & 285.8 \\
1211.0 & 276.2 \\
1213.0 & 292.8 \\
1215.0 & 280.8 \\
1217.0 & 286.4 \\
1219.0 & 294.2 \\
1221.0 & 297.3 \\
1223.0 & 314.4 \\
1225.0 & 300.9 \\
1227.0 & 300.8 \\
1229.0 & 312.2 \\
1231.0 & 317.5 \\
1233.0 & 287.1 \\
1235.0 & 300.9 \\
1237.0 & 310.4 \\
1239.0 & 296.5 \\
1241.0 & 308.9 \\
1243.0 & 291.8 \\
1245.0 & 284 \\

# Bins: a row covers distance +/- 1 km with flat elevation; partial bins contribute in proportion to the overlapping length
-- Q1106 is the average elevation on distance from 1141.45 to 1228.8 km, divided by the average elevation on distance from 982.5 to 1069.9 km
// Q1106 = 1.31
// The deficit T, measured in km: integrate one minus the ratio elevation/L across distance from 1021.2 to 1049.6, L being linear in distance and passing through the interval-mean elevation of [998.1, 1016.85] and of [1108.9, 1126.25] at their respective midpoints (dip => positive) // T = -1.6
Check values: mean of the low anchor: 178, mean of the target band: 208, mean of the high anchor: 254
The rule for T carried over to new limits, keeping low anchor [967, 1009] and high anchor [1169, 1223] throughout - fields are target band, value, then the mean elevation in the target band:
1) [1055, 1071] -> -3.91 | 250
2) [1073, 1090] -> -3.07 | 247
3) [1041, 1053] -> -1.88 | 224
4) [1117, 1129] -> -1.71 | 262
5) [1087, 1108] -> -3.07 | 249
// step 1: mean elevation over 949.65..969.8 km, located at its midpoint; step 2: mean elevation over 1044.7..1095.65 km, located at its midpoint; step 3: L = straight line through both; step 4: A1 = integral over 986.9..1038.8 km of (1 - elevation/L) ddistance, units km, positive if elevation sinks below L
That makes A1 3.8 km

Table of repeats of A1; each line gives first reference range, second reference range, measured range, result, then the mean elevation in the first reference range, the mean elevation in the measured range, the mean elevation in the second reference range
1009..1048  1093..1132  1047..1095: -3.6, 200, 246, 257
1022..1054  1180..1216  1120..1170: -4.3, 212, 266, 262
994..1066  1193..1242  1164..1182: 1.4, 205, 247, 287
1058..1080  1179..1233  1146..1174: 1.8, 258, 251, 274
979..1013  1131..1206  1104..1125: -2.2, 169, 255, 259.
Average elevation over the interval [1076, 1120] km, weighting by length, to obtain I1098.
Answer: 249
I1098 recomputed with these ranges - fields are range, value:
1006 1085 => 222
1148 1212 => 254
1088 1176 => 258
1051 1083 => 250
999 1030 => 185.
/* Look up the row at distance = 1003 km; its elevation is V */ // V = 174.6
